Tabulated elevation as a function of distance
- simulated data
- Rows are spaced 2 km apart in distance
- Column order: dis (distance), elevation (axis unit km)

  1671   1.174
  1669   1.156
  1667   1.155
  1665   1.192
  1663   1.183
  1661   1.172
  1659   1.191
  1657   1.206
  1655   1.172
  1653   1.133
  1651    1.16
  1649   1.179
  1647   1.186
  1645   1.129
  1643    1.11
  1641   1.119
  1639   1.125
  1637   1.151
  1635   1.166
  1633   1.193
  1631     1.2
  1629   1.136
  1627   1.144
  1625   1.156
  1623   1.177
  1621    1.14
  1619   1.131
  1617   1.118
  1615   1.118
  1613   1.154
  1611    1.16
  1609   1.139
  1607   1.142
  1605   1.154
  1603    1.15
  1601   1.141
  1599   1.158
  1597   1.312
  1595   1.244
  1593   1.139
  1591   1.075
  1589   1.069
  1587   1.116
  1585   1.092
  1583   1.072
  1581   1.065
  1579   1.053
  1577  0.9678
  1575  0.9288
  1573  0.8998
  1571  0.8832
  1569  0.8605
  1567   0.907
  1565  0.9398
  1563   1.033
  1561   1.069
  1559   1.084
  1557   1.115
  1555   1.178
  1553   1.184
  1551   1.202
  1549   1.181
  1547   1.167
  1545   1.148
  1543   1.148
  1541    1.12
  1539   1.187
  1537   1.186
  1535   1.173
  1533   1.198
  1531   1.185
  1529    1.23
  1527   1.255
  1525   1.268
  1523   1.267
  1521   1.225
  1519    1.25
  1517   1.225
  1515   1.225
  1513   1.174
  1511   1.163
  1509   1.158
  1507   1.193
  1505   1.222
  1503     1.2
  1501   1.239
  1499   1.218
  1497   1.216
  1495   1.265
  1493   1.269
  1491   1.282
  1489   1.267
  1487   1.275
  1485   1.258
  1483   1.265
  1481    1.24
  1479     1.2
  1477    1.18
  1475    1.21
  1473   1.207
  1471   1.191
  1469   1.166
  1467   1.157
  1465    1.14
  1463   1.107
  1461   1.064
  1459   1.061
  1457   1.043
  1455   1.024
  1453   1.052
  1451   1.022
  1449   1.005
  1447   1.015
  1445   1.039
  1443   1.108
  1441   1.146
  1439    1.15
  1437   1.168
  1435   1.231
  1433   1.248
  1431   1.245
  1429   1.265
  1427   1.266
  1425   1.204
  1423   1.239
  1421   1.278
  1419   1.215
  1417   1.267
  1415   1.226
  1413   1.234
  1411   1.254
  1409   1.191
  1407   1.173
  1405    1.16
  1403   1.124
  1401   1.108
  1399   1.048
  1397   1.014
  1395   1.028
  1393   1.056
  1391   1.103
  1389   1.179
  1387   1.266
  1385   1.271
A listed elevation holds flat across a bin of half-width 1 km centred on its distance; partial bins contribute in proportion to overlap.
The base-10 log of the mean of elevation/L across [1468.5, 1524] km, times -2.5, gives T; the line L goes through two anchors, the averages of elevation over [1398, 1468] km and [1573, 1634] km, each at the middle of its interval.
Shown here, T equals -0.08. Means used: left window 1.15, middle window 1.22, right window 1.12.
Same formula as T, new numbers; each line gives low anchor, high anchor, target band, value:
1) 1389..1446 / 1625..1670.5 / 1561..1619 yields 0.09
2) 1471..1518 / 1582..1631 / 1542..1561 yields 0.03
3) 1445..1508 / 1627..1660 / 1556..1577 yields 0.20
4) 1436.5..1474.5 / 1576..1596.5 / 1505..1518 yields -0.09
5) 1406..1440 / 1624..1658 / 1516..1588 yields 0.07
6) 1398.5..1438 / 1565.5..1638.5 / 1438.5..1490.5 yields 0.04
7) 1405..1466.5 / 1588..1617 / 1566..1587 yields 0.18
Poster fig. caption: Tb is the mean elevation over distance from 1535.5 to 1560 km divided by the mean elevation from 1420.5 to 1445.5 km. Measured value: 0.97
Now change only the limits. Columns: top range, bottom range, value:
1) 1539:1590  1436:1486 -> 0.94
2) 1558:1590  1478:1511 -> 0.81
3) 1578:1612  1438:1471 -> 1.05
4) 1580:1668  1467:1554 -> 0.95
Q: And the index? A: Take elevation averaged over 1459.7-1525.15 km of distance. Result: 1.21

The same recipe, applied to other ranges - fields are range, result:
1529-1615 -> 1.11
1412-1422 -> 1.24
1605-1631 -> 1.15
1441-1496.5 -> 1.15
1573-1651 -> 1.13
